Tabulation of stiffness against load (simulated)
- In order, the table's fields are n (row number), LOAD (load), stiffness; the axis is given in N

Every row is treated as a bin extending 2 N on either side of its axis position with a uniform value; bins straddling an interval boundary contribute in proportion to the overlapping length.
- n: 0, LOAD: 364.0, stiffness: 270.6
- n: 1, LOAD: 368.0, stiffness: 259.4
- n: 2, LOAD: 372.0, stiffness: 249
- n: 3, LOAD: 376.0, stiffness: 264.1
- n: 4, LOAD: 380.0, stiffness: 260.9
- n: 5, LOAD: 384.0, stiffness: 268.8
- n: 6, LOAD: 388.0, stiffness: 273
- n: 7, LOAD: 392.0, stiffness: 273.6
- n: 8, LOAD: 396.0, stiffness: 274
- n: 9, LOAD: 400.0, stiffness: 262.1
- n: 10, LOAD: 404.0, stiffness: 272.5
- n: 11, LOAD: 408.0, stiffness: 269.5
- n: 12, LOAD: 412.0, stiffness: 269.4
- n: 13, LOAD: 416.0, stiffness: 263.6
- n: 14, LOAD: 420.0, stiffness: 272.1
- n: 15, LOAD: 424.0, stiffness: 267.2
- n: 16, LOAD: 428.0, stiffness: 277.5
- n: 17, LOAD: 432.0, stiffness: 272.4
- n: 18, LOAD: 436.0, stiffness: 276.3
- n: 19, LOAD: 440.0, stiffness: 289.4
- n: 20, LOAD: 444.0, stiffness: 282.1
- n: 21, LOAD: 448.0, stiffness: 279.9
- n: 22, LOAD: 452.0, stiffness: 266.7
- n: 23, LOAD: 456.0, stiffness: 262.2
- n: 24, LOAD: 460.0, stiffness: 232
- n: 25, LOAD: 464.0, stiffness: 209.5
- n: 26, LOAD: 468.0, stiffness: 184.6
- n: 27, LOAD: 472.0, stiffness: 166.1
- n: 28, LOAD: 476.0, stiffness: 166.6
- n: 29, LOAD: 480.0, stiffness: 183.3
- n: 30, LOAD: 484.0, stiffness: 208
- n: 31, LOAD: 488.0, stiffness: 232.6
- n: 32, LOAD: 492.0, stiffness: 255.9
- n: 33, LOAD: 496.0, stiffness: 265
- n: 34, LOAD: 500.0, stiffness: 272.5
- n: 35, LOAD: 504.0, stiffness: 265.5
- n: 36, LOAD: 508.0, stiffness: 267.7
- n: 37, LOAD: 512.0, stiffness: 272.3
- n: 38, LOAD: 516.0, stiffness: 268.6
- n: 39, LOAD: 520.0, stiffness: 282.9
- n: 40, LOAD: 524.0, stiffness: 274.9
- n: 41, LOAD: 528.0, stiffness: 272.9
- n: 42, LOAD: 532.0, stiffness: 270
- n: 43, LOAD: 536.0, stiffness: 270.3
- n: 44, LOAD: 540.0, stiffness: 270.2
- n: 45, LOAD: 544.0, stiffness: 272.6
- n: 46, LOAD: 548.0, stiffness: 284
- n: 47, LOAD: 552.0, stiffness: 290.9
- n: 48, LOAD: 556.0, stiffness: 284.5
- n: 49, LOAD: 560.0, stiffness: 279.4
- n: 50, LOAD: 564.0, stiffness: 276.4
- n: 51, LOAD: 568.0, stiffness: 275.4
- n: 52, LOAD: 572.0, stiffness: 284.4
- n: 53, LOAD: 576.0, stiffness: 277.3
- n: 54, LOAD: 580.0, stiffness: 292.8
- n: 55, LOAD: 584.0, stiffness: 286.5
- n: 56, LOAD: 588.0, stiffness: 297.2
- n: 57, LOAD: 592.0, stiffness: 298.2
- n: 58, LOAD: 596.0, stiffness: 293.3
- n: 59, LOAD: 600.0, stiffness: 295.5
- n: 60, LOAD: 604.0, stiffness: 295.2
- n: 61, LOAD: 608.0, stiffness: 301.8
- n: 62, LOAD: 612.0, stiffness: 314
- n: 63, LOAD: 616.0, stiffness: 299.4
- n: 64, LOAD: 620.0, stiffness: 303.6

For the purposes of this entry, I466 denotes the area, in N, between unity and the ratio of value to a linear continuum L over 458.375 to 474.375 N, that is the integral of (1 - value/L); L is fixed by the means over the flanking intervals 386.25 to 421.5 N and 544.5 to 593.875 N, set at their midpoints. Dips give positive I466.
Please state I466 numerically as 4.59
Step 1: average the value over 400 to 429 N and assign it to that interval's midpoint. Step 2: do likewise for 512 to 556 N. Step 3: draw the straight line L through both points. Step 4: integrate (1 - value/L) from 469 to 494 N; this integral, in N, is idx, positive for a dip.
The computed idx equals 6.6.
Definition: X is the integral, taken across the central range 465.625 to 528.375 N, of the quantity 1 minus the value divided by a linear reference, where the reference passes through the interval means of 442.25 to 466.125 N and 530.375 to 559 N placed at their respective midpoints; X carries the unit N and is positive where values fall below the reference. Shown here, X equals 6.4 N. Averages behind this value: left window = 255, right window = 278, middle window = 239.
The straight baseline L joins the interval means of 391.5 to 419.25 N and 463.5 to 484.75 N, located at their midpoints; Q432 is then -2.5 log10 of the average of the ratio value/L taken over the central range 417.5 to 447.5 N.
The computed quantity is -0.18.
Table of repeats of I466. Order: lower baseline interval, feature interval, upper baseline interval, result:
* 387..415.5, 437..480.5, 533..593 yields 6.70 N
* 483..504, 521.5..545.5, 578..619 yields -0.33 N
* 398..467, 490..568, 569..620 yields 2.51 N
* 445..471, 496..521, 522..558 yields -0.84 N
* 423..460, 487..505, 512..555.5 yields 1.00 N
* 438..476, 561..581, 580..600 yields 0.37 N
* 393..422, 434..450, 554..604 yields -0.54 N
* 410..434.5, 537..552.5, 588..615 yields 0.67 N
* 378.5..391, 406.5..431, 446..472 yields -1.72 N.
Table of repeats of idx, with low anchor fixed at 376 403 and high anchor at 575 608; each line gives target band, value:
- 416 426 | 0.1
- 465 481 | 5.8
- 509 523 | 0.5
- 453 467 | 2.2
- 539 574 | 1.1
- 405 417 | 0.1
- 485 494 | 1.3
